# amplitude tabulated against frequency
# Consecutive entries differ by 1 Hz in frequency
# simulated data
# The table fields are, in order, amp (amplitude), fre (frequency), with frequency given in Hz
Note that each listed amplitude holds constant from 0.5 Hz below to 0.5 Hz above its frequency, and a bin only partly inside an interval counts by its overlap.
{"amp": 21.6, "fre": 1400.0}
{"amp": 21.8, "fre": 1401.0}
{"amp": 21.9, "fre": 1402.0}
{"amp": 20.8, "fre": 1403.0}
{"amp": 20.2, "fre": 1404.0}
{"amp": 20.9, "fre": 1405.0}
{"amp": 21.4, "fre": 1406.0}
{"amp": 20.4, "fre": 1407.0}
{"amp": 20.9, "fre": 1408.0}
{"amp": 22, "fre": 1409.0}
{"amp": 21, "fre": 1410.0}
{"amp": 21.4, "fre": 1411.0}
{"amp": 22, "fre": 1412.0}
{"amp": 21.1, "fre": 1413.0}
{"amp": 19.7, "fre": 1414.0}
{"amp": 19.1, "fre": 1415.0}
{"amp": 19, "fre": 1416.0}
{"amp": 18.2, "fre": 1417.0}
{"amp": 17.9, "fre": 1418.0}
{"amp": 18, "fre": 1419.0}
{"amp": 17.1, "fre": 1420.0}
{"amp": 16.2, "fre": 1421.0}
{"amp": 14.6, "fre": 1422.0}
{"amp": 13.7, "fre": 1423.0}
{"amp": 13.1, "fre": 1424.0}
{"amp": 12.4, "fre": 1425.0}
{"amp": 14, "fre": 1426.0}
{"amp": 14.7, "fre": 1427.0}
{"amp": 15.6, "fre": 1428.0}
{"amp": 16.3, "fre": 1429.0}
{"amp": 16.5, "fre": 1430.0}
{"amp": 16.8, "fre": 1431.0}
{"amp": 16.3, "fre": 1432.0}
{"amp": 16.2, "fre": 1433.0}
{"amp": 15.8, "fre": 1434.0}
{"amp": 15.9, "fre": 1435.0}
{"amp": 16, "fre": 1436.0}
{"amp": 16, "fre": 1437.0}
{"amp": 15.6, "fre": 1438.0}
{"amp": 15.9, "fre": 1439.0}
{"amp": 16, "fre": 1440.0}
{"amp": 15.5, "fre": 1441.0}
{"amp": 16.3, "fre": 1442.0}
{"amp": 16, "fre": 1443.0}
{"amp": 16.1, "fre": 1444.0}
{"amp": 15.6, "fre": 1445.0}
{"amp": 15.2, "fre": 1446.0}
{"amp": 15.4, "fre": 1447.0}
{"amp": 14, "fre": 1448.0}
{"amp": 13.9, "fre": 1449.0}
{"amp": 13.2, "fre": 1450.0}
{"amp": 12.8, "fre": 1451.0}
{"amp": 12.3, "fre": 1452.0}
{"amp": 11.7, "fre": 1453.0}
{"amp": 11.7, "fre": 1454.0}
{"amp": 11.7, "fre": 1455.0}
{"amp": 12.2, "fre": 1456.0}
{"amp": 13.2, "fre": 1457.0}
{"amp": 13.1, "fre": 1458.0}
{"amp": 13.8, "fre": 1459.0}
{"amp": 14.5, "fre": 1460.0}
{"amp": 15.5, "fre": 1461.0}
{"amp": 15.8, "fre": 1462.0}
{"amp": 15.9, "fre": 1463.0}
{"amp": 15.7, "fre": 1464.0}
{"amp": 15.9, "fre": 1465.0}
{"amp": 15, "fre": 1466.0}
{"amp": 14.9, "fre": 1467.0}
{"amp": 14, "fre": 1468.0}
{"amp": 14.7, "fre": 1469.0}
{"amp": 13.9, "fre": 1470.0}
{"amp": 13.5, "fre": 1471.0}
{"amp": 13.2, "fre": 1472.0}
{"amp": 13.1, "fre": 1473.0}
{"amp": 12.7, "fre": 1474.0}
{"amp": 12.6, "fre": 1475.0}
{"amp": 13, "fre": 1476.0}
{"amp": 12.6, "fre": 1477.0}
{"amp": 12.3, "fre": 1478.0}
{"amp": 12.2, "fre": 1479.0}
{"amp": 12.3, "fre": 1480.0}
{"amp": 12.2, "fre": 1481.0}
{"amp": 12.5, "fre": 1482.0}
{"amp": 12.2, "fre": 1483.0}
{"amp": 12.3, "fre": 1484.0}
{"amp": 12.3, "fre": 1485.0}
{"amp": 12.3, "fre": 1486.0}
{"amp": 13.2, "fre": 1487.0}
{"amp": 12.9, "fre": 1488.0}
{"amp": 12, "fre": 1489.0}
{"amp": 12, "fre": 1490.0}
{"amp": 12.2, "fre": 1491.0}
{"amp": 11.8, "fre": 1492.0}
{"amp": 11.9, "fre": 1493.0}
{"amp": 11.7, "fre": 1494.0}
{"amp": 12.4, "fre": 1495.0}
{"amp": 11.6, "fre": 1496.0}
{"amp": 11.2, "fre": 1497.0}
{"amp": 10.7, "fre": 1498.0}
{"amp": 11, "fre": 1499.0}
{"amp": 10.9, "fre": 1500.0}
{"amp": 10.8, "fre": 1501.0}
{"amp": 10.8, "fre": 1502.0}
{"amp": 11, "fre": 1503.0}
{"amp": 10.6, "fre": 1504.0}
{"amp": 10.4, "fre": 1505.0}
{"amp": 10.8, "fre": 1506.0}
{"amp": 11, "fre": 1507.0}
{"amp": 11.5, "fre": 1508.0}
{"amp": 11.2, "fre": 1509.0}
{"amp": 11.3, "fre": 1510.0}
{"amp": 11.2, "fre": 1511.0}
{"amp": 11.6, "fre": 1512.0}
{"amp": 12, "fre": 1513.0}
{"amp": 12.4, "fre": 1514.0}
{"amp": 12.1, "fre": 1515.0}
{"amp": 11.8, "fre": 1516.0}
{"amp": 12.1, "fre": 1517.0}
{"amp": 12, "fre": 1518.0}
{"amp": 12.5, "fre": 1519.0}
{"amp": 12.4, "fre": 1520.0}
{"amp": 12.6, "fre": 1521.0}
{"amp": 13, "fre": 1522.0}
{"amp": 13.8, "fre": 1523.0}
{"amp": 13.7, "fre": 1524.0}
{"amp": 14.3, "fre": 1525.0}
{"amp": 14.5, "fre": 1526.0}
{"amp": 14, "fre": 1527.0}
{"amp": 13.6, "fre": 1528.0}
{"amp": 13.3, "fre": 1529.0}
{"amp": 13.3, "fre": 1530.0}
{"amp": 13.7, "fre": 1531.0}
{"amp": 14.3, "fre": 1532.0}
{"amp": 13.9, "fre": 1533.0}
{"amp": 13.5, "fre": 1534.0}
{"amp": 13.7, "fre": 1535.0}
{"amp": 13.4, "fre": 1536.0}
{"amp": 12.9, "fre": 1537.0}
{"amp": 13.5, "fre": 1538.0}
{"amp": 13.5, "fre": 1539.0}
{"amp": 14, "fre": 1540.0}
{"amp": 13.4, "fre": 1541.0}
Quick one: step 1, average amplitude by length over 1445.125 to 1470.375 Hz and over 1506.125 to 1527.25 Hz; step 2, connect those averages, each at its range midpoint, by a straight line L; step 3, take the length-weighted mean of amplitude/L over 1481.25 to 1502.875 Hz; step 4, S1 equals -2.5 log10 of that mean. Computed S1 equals 0.11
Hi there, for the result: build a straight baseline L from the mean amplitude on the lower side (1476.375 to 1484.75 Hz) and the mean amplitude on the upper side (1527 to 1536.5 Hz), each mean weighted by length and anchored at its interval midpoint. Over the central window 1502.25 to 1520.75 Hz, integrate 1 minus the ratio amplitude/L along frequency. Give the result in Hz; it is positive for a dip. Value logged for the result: 2.2 Hz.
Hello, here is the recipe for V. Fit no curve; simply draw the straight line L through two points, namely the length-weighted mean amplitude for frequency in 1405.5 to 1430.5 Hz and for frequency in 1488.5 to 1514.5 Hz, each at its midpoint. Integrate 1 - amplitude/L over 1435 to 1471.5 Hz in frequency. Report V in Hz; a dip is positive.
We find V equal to 1.4 Hz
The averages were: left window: 17.9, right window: 11.4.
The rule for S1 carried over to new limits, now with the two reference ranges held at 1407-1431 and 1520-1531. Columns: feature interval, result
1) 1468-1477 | 0.17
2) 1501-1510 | 0.29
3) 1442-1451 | 0.12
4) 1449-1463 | 0.21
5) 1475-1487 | 0.22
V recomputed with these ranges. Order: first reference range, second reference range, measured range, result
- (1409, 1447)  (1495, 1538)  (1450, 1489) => 3.6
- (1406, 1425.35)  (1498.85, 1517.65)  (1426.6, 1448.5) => 1.2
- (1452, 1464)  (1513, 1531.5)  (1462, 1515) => 3.7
